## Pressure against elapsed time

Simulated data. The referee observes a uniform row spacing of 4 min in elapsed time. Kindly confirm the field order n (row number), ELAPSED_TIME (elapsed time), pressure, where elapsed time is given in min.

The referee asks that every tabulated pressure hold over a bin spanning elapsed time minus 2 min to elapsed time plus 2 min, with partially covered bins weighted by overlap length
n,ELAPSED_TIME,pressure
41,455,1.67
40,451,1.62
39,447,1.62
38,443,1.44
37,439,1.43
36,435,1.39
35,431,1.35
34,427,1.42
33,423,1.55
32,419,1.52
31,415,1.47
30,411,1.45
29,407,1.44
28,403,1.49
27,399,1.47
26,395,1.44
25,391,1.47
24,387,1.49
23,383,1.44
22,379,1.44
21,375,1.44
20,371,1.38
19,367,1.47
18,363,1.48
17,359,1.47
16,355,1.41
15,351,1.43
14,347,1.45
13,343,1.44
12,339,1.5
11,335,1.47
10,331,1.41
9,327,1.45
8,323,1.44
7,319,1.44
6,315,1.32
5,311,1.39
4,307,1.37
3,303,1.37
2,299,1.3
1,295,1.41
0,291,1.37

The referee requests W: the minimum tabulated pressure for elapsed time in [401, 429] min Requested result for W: 1.42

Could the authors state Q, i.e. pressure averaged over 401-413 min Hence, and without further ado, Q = 1.46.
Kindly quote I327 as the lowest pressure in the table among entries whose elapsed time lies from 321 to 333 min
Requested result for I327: 1.41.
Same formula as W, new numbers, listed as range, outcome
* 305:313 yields 1.37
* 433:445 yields 1.39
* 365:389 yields 1.38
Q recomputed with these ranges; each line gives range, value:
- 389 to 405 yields 1.47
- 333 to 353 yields 1.46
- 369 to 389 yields 1.44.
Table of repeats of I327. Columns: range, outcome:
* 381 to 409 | 1.44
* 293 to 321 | 1.3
